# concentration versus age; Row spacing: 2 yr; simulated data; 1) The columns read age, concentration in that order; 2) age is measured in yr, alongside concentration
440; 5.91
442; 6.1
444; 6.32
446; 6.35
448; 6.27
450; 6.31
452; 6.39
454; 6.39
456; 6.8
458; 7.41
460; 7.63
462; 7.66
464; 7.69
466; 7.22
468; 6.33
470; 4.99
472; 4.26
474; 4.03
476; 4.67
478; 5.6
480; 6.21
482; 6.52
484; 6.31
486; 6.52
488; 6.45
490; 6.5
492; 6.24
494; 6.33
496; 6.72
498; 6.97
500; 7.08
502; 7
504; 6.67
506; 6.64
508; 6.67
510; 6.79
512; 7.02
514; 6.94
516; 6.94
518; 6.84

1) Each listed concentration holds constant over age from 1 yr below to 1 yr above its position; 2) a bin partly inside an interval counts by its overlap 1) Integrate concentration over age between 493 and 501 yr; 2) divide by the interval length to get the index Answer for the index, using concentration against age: 6.78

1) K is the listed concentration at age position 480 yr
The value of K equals 6.21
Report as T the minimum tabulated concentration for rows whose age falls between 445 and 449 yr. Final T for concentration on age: 6.27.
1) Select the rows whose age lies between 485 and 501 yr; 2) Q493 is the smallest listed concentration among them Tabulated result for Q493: 6.24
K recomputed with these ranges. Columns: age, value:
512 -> 7.02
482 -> 6.52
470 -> 4.99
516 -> 6.94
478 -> 5.6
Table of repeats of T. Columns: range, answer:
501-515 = 6.64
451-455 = 6.39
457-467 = 7.22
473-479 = 4.03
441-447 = 6.1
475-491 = 4.67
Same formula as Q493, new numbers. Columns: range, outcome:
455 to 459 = 6.8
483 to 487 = 6.31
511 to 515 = 6.94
